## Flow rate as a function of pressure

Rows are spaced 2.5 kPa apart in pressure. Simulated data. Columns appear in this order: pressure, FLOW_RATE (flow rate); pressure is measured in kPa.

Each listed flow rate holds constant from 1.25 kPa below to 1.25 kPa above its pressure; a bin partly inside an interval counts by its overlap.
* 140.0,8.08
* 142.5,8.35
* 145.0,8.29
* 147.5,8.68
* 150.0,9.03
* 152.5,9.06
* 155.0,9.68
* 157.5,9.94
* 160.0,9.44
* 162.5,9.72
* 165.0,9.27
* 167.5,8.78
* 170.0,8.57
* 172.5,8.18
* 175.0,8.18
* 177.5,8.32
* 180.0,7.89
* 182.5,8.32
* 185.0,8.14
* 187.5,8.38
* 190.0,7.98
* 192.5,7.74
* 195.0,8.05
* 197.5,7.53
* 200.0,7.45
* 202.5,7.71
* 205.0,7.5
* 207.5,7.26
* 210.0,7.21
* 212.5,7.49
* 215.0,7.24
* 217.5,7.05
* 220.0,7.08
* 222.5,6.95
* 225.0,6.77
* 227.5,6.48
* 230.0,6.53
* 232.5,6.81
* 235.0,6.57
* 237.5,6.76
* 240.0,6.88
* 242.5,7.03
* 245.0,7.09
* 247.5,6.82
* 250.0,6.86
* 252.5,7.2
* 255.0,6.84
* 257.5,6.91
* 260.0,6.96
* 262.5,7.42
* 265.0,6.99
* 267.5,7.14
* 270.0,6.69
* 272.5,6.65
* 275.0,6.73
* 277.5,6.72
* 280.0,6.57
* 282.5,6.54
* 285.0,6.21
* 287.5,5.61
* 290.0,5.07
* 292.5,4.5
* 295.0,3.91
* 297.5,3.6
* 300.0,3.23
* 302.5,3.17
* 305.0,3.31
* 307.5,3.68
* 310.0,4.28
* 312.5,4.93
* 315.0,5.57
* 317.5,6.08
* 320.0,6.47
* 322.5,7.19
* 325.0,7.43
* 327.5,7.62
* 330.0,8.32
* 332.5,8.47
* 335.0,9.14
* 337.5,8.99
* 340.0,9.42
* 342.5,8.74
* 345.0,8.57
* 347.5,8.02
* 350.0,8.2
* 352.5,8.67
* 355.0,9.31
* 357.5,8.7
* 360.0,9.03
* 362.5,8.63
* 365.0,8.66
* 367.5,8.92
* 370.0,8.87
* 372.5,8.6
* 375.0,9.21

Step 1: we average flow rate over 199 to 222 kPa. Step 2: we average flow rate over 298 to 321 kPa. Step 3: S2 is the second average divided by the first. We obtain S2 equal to 0.6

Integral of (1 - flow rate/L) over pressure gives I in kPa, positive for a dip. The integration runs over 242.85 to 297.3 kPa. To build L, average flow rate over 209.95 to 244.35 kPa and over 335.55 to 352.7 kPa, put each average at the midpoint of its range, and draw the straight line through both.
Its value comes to 8.1 kPa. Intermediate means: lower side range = 6.91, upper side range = 8.68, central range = 6.4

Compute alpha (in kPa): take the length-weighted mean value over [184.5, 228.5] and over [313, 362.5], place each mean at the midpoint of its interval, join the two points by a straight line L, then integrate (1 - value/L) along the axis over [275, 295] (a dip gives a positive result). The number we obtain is 5.1 kPa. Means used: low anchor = 7.44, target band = 5.82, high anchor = 8.07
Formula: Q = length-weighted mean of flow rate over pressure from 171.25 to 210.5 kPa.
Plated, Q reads 7.88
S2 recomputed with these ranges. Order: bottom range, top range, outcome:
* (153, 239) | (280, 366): 0.86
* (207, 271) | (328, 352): 1.24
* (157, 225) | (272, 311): 0.62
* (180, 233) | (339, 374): 1.18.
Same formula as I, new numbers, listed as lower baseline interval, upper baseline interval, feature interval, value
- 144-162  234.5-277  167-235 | 4.7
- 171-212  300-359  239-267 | 1.9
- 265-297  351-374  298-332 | 8.3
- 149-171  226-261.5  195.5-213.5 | 1.2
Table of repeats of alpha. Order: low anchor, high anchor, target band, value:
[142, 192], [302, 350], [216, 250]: 4.77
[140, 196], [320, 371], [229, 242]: 2.79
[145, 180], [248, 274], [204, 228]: 2.26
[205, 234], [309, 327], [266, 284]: -0.64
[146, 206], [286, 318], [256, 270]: -3.52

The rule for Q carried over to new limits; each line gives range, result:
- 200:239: 7.04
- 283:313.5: 4.34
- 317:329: 7.04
